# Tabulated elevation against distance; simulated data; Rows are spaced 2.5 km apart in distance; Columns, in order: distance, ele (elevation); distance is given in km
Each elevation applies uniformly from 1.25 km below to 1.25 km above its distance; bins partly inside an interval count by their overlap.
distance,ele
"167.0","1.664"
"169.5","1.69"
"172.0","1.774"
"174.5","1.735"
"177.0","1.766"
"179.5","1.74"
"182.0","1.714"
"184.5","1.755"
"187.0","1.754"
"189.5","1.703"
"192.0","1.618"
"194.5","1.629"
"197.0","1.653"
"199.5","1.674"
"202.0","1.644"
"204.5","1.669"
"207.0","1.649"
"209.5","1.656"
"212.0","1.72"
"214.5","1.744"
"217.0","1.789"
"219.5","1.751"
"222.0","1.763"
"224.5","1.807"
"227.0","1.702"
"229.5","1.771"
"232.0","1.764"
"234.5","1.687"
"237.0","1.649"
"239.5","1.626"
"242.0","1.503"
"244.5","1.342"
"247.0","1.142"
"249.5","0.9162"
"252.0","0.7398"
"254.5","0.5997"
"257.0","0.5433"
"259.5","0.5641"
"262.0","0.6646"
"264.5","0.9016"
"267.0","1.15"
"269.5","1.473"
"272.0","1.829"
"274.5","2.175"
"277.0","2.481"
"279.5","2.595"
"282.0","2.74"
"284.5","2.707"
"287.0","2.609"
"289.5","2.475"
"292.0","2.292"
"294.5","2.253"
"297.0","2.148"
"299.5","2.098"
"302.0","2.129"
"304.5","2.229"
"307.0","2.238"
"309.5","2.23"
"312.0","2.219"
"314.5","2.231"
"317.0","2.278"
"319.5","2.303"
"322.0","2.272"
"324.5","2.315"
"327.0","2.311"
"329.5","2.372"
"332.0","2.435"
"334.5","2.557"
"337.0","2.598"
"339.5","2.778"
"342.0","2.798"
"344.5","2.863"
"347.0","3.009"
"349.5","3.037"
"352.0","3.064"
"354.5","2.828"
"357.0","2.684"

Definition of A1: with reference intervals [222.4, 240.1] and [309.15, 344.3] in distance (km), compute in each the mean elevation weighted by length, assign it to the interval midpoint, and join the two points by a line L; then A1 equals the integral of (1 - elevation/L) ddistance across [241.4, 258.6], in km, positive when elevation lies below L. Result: 8.43 km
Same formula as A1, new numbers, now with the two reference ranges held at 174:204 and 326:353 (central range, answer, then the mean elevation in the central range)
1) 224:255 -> 9.3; 1.41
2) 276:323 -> 1.7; 2.34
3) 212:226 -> 1.0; 1.77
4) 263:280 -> 3.9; 1.75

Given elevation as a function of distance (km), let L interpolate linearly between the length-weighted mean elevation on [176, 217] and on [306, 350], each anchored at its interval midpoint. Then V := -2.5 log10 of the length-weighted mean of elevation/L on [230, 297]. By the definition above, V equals 0.28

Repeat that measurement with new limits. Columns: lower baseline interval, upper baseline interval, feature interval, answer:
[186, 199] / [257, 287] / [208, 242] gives -0.012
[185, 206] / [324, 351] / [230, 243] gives 0.180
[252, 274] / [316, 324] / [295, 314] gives -0.137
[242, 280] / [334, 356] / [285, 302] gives -0.239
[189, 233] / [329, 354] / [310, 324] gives 0.137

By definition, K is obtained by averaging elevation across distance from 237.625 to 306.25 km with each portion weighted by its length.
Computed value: 1.7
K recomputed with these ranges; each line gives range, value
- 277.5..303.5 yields 2.41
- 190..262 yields 1.46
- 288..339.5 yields 2.31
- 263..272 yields 1.25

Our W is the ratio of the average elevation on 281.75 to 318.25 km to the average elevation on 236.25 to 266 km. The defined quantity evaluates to 2.30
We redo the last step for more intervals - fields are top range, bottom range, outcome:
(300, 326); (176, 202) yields 1.32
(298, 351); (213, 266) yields 1.83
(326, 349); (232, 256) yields 2.10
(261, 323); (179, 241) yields 1.24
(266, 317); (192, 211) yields 1.34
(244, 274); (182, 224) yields 0.59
